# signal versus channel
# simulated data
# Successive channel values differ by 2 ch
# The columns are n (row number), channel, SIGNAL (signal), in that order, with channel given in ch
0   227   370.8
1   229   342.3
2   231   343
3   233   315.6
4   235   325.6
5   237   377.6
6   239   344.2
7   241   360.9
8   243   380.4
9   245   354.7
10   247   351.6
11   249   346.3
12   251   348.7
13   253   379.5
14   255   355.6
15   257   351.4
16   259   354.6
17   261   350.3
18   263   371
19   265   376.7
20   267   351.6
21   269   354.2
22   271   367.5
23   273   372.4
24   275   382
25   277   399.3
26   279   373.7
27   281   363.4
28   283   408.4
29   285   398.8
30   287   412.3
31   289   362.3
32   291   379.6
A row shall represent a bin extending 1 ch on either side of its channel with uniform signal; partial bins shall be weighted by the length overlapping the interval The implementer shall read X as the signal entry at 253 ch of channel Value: 379.5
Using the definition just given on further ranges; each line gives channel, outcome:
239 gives 344.2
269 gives 354.2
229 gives 342.3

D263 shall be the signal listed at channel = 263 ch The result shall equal 371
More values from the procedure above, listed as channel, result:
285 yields 398.8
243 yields 380.4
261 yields 350.3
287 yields 412.3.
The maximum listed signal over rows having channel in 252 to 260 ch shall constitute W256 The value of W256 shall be 379.5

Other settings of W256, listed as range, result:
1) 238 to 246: 380.4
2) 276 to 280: 399.3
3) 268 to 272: 367.5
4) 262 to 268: 376.7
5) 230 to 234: 343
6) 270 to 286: 408.4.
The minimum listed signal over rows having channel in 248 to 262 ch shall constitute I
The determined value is 346.3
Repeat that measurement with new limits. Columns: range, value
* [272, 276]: 372.4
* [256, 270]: 350.3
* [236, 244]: 344.2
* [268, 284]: 354.2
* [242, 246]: 354.7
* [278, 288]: 363.4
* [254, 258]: 351.4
